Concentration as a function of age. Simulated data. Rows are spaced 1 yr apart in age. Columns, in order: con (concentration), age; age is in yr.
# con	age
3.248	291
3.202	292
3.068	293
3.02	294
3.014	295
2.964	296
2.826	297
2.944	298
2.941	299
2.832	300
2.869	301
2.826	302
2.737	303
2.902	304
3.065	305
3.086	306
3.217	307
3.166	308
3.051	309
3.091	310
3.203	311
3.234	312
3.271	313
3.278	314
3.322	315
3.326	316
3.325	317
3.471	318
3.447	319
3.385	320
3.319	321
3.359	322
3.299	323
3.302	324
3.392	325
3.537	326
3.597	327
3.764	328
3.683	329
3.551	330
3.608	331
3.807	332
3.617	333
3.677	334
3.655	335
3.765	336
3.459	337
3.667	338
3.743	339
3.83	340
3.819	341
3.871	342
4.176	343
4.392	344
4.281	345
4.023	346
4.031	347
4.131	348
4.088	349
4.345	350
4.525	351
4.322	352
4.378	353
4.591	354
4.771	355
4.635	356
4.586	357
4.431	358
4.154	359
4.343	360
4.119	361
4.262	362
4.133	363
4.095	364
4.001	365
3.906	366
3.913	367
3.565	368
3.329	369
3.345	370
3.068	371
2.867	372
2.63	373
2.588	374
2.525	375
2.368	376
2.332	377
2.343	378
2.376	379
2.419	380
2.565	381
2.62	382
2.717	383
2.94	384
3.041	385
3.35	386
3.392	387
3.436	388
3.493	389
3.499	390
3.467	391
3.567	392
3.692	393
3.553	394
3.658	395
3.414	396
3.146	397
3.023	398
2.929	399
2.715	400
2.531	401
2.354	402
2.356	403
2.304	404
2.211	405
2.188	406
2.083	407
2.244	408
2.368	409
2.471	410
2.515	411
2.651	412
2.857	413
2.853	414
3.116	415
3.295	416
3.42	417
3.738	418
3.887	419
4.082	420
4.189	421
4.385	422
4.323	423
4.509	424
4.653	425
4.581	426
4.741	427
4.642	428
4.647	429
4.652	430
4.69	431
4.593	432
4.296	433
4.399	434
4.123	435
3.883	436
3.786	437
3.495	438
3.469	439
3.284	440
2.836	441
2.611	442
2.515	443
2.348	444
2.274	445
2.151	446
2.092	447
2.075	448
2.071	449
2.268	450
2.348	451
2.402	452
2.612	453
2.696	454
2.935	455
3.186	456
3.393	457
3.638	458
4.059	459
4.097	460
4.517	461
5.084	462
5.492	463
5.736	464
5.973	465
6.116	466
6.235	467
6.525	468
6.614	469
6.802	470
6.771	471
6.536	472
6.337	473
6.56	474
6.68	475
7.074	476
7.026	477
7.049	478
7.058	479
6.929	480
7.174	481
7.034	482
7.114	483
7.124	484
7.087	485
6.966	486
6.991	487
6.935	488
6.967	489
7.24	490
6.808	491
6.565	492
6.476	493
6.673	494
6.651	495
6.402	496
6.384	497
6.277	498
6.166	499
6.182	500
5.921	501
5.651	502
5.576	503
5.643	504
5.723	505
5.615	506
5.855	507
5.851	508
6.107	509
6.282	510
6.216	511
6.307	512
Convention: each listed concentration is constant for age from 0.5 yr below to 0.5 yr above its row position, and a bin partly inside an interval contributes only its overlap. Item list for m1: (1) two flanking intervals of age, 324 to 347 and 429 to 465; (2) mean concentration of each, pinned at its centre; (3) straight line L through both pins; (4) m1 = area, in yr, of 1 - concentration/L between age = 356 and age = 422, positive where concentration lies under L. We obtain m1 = 8.15 yr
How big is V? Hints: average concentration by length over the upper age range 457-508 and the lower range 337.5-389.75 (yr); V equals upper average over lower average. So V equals 1.72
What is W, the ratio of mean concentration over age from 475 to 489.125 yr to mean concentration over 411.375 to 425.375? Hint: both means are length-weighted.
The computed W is 1.90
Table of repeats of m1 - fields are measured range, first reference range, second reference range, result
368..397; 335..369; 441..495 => 9.0 yr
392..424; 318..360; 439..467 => 4.6 yr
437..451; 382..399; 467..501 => 7.0 yr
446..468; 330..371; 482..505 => 7.9 yr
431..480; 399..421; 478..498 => 8.1 yr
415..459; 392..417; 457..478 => 7.3 yr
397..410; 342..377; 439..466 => 4.1 yr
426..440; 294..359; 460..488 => 3.6 yr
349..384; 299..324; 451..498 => 4.2 yr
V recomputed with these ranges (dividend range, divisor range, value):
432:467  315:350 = 0.96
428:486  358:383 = 1.44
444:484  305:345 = 1.41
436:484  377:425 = 1.51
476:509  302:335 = 1.96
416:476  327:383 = 1.14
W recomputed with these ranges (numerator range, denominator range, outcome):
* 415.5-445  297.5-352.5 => 1.11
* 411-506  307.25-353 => 1.34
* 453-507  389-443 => 1.75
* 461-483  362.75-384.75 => 2.15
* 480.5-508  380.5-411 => 2.23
